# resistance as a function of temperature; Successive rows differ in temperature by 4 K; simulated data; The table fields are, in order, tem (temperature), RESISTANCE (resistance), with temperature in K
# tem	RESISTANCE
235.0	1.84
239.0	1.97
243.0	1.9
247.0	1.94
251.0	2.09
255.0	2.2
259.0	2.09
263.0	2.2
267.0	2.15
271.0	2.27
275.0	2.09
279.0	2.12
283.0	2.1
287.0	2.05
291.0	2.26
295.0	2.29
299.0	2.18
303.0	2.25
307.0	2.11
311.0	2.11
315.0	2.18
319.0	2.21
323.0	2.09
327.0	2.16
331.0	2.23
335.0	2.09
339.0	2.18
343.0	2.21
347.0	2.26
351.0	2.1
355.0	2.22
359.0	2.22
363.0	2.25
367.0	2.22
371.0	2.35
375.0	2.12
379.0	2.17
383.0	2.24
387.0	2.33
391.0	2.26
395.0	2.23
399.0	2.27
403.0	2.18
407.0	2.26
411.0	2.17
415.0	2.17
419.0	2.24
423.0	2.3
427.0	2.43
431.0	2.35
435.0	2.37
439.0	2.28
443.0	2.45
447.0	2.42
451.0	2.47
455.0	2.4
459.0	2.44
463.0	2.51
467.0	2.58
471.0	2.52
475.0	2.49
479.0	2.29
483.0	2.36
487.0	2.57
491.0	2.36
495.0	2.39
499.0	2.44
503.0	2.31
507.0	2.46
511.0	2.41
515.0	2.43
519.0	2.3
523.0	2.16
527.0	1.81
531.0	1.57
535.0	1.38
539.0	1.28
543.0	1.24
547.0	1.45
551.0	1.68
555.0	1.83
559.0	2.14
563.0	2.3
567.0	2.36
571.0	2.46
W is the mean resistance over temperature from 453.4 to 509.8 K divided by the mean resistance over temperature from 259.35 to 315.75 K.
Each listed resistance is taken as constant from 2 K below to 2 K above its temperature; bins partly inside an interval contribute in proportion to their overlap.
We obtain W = 1.13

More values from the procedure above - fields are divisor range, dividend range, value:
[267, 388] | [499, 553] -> 0.87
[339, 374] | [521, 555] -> 0.71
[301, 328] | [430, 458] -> 1.11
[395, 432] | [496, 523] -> 1.05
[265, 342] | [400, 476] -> 1.09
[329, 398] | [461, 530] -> 1.07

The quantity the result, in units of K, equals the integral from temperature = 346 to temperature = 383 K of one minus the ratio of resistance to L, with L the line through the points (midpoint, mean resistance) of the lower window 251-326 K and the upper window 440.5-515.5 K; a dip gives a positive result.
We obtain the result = 1.0 K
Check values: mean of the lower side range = 2.16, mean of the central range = 2.21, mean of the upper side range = 2.44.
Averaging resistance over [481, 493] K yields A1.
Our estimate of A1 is 2.43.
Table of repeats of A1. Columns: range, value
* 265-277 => 2.17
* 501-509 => 2.38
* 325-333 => 2.2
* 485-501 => 2.44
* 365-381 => 2.22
